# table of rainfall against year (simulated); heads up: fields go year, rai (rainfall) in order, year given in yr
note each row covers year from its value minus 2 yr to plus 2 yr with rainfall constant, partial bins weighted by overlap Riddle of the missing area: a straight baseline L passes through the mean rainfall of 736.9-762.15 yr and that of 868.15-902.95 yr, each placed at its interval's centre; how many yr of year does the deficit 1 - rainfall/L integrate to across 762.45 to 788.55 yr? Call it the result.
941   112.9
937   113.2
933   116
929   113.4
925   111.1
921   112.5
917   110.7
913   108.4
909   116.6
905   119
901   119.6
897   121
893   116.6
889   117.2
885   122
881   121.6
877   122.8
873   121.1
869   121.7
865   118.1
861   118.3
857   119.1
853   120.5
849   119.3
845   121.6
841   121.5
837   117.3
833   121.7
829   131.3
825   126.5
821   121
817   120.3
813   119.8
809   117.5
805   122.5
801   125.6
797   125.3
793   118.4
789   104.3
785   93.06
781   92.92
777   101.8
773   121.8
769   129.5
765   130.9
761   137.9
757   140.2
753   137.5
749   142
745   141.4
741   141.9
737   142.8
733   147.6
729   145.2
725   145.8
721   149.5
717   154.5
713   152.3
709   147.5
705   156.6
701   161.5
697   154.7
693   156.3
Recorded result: 4.8 yr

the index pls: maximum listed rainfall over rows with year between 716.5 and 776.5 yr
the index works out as 154.5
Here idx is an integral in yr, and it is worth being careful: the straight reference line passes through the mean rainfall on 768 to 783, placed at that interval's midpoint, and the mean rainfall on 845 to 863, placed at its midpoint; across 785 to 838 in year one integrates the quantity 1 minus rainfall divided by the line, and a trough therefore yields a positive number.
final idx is -2.5 yr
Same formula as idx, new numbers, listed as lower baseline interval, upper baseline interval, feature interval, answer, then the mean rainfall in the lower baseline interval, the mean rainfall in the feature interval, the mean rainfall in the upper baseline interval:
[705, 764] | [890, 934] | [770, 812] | 6.9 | 145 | 113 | 115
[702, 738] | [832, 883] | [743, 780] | 2.8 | 150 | 130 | 120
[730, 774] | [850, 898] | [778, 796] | 4.0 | 138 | 103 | 120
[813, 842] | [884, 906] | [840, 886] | 0.1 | 123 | 121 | 119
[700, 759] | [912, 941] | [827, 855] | 1.2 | 147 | 122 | 112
